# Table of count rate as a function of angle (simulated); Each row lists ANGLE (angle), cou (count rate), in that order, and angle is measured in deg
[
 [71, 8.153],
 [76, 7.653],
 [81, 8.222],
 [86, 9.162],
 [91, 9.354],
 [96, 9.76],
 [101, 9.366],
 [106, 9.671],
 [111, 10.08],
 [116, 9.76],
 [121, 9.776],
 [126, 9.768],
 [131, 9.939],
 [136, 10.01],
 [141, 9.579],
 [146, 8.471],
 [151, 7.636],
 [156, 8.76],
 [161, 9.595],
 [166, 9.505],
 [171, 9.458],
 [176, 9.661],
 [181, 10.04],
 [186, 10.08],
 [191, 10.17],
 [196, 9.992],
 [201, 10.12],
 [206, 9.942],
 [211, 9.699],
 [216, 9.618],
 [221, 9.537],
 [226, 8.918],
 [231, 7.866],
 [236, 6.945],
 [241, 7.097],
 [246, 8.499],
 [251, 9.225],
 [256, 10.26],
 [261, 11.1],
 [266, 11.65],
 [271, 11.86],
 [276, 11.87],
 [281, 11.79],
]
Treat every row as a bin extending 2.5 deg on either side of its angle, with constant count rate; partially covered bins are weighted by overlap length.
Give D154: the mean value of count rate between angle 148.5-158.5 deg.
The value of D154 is 8.2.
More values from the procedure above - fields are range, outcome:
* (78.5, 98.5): 9.12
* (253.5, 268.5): 11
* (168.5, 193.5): 9.88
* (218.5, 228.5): 9.23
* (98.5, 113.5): 9.71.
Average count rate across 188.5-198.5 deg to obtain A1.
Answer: 10.1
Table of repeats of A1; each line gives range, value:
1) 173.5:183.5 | 9.85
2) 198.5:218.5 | 9.84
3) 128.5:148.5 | 9.5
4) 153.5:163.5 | 9.18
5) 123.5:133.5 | 9.85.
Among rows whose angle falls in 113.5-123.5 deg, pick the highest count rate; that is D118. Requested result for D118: 9.776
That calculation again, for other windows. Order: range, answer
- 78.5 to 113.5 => 10.08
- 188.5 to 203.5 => 10.17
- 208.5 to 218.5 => 9.699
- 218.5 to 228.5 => 9.537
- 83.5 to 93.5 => 9.354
